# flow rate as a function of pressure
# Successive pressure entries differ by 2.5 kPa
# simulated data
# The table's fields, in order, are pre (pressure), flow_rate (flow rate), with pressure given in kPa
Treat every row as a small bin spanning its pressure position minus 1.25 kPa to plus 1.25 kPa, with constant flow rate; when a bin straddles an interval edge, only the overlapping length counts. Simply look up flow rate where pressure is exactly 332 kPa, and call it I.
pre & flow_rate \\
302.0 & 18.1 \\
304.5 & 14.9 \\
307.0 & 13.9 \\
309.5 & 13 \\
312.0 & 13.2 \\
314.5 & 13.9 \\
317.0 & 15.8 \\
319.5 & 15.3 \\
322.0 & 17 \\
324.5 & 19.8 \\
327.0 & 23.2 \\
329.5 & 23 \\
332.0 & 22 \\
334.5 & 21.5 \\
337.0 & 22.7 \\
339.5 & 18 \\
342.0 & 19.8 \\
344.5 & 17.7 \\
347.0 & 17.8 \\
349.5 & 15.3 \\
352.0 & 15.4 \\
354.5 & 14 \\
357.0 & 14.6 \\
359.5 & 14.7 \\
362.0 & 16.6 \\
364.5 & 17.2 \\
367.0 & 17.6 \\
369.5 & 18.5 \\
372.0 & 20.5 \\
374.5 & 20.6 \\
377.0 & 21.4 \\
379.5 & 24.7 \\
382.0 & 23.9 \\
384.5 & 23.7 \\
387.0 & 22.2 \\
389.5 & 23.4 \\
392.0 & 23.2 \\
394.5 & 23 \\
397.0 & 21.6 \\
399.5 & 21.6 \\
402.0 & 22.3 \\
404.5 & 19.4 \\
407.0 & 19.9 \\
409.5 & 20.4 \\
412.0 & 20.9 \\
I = 22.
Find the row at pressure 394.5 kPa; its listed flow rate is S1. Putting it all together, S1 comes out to 23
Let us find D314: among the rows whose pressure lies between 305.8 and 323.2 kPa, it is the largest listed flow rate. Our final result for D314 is 17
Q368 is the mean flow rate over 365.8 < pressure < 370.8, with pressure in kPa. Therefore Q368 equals 18.1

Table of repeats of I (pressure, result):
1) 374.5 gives 20.6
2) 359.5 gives 14.7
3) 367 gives 17.6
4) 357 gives 14.6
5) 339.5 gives 18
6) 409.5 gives 20.4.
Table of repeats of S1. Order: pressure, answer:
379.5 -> 24.7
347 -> 17.8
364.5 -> 17.2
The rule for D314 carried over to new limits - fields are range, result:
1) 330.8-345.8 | 22.7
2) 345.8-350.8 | 17.8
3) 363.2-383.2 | 24.7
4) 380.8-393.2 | 23.9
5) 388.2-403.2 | 23.4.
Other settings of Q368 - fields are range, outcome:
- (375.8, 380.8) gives 23.1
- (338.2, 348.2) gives 18.3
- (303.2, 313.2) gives 13.8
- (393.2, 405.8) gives 21.6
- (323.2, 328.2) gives 21.4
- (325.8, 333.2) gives 22.7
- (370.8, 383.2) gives 22.2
